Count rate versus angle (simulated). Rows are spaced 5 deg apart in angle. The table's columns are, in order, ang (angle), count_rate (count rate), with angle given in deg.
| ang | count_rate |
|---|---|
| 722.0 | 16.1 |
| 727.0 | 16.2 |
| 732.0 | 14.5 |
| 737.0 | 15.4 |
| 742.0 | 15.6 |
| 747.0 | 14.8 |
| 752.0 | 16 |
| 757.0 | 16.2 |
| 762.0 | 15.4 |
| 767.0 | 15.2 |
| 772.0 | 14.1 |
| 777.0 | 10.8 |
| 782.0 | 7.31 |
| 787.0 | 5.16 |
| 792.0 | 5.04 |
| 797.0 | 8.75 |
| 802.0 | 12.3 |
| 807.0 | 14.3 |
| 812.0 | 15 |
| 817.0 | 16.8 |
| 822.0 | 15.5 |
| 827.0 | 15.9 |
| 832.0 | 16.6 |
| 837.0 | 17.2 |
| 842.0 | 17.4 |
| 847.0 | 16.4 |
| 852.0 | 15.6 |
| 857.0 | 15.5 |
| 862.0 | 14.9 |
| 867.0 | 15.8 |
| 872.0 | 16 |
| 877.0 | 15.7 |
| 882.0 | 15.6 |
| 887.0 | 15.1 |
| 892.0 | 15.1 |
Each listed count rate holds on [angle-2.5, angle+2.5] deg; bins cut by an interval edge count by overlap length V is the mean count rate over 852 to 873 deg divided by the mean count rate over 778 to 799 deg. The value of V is 2.28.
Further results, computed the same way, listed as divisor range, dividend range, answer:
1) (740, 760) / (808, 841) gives 1.03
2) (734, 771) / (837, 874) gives 1.04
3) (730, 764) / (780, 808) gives 0.55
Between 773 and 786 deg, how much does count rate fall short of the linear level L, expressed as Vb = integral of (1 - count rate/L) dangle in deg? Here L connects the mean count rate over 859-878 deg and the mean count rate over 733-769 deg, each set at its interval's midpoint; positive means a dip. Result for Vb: 5.3 deg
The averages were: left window 15.5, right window 15.6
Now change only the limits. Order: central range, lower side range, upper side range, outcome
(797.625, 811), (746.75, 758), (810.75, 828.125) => 2.52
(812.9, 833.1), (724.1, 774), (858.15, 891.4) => -0.84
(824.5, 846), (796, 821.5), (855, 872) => -3.07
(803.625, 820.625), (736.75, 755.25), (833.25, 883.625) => 0.64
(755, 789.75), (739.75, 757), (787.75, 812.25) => 3.82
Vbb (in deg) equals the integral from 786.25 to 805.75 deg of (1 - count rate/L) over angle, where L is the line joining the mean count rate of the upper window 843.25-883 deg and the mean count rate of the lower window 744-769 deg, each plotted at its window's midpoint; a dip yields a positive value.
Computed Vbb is 8.9 deg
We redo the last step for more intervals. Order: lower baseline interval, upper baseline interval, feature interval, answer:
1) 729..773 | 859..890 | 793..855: 2.1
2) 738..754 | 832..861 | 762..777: 1.5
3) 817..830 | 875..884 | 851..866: 0.4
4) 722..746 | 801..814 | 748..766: -0.9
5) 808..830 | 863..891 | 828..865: -1.3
